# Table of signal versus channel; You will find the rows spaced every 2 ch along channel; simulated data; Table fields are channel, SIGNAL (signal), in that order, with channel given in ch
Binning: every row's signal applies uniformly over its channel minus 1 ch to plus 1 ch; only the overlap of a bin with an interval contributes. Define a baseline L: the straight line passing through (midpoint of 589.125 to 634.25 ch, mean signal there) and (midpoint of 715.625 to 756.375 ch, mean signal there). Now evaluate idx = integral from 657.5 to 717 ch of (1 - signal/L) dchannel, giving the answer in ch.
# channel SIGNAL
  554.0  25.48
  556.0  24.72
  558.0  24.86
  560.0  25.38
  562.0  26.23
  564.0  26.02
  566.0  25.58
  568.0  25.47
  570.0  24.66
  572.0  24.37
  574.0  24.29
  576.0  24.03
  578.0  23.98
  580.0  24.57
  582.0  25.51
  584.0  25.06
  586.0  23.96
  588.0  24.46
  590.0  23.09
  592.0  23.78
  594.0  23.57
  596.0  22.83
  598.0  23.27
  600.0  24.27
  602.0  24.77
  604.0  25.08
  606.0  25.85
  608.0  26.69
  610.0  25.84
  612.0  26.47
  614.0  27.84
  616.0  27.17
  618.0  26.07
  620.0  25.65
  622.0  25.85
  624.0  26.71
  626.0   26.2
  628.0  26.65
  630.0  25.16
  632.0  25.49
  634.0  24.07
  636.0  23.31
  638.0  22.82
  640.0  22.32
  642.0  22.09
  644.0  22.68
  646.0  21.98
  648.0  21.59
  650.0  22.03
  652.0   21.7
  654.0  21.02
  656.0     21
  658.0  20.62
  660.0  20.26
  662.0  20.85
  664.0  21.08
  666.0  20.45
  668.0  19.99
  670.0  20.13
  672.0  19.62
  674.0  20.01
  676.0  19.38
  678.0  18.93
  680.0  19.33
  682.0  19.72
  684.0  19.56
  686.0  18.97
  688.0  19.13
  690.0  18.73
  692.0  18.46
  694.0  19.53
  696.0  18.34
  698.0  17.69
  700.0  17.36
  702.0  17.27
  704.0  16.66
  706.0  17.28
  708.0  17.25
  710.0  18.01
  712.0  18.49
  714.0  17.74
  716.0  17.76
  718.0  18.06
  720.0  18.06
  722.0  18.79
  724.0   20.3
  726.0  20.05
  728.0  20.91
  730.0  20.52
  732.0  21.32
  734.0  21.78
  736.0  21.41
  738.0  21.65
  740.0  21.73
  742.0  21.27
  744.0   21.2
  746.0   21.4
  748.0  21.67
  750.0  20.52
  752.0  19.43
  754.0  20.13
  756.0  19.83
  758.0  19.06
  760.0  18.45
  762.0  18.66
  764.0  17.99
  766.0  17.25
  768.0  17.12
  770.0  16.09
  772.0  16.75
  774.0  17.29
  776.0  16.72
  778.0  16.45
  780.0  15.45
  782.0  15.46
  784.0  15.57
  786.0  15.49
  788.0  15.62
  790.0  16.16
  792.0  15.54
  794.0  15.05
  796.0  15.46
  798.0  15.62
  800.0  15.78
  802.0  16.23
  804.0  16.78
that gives 9.12 ch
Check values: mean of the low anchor 25.3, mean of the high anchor 20.4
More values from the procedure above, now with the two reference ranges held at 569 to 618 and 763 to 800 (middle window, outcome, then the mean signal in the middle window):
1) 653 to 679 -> 1.50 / 20.3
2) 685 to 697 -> 0.87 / 18.9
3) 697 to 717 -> 2.08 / 17.6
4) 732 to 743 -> -2.03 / 21.5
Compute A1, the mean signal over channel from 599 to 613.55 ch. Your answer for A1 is 25.7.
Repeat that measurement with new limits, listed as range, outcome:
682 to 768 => 19.3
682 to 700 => 18.8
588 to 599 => 23.4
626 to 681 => 21.7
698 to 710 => 17.3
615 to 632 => 26.1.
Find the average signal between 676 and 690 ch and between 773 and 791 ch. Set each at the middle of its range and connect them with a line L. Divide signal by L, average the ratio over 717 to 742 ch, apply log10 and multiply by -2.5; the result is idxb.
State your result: -0.15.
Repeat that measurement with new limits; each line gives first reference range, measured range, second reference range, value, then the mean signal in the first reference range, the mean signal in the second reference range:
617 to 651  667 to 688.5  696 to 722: 0.05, 24.2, 17.7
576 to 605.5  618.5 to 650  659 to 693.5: -0.10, 24.2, 19.7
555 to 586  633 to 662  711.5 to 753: 0.04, 24.9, 20.2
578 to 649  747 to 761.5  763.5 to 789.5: -0.14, 24.6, 16.4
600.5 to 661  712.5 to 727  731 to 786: 0.10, 24.2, 18.9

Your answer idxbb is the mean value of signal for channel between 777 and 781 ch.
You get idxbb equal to 15.9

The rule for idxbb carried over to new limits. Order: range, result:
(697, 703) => 17.4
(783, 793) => 15.7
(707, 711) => 17.6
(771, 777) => 16.9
